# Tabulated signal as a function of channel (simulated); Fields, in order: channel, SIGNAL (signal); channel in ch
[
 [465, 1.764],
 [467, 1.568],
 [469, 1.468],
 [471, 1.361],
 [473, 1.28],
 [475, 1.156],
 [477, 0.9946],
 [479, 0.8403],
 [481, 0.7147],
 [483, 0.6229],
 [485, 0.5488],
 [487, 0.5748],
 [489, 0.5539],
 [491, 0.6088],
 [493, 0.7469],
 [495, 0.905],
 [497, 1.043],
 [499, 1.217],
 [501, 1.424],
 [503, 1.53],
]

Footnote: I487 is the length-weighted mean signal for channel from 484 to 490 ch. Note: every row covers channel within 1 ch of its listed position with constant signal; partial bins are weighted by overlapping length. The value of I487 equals 0.559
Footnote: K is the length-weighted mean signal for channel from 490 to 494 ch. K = 0.678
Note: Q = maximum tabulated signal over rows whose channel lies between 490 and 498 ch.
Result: 1.043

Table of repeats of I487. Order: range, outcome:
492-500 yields 0.978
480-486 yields 0.629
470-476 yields 1.27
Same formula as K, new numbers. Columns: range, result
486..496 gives 0.678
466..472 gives 1.47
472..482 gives 0.997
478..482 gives 0.778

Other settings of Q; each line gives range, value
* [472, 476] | 1.28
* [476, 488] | 0.9946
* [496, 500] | 1.217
